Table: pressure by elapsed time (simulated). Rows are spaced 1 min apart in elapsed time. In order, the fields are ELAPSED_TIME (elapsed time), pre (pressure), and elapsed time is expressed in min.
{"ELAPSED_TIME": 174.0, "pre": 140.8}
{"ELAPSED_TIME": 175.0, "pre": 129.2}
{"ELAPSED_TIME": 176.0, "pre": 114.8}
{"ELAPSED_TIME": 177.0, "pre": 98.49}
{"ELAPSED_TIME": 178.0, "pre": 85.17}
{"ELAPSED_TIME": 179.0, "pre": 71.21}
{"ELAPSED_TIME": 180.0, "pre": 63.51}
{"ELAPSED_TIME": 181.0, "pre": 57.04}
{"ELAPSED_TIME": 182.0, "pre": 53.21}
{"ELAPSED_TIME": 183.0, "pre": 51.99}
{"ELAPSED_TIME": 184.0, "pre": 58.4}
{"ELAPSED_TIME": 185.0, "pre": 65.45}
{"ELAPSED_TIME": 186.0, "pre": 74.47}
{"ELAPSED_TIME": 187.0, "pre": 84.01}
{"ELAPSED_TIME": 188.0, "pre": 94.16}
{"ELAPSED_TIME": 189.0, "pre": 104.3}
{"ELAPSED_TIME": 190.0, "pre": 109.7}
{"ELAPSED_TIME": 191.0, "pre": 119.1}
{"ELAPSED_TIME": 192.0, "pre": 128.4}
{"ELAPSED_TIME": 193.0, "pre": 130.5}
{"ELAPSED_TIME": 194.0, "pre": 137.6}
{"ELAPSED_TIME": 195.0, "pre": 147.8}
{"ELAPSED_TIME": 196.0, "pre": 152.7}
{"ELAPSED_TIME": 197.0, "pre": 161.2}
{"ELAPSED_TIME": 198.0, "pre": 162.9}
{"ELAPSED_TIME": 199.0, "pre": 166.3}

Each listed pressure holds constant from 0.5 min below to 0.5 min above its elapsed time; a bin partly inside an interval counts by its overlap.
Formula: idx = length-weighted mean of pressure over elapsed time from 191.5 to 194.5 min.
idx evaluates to 132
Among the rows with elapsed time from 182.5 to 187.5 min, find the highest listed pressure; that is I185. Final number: 84.01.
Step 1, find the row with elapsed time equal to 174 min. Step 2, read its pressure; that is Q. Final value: 140.8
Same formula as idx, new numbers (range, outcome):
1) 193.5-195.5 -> 143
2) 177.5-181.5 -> 69.2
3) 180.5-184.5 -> 55.2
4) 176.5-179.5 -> 85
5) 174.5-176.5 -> 122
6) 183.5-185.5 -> 61.9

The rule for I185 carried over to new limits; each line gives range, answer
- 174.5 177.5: 129.2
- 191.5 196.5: 152.7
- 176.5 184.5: 98.49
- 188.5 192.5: 128.4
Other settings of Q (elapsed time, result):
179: 71.21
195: 147.8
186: 74.47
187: 84.01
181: 57.04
